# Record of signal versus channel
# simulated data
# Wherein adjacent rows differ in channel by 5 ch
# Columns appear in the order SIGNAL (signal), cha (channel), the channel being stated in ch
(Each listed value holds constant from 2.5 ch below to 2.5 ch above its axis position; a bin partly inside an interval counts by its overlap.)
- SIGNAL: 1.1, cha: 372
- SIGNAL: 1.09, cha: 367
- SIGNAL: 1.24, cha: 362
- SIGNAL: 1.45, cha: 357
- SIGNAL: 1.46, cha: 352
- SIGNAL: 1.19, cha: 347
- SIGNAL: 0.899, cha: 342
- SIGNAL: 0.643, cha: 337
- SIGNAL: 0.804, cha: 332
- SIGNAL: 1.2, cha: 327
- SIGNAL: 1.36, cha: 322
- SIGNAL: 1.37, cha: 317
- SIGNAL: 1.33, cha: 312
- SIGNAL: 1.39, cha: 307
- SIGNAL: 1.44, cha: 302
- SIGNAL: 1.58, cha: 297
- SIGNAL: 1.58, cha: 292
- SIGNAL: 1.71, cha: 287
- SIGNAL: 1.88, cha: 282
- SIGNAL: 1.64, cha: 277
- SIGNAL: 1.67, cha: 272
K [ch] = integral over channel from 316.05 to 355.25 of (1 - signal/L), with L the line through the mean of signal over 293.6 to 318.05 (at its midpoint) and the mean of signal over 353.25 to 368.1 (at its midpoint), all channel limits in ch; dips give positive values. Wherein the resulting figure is 7.04 ch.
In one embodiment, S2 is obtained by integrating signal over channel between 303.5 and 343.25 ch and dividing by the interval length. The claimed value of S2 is 1.14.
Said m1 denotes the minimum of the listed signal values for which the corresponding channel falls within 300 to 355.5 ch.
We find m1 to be 0.643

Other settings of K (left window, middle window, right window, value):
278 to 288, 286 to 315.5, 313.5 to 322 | 1.5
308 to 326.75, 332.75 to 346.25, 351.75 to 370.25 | 4.9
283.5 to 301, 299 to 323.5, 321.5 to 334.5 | -1.0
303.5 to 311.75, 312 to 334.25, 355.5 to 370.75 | 2.3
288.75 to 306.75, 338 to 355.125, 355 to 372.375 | 2.0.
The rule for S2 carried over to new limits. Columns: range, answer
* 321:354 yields 1.06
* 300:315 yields 1.38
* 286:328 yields 1.44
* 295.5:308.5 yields 1.47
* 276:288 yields 1.76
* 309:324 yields 1.35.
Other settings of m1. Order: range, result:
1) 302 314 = 1.33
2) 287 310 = 1.39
